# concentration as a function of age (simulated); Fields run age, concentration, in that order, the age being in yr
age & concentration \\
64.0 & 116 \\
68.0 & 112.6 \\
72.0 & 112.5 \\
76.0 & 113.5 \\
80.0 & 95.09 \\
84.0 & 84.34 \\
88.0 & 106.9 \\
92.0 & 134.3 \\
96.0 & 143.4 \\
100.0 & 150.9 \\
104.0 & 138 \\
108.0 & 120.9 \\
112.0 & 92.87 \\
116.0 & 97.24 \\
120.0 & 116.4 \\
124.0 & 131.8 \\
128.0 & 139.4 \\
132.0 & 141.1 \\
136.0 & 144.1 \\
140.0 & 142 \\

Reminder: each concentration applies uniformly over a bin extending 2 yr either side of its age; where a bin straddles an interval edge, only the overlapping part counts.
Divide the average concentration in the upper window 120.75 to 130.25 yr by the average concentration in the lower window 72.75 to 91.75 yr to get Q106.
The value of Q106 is 1.28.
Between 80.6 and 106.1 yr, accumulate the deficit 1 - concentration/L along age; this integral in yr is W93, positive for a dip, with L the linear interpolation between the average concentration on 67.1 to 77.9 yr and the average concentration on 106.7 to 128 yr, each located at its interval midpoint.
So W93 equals -2.5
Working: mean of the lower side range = 113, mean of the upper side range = 114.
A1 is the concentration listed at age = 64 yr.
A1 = 116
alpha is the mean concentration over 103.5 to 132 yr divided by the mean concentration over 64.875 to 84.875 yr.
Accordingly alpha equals 1.14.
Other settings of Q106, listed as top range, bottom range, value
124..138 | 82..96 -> 1.23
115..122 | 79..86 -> 1.22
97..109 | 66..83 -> 1.29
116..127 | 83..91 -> 1.18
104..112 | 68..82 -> 1.10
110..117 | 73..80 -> 0.88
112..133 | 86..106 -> 0.90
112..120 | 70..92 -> 0.96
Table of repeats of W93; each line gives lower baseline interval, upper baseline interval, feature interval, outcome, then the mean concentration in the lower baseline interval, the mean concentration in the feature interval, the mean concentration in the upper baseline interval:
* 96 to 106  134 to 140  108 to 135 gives 4.3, 144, 121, 143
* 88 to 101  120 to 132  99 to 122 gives 2.9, 137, 118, 133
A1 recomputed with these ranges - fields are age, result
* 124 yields 131.8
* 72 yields 112.5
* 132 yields 141.1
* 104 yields 138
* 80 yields 95.09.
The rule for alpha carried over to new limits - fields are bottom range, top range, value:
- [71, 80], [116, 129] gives 1.13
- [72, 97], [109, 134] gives 1.07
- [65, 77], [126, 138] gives 1.25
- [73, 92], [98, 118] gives 1.15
